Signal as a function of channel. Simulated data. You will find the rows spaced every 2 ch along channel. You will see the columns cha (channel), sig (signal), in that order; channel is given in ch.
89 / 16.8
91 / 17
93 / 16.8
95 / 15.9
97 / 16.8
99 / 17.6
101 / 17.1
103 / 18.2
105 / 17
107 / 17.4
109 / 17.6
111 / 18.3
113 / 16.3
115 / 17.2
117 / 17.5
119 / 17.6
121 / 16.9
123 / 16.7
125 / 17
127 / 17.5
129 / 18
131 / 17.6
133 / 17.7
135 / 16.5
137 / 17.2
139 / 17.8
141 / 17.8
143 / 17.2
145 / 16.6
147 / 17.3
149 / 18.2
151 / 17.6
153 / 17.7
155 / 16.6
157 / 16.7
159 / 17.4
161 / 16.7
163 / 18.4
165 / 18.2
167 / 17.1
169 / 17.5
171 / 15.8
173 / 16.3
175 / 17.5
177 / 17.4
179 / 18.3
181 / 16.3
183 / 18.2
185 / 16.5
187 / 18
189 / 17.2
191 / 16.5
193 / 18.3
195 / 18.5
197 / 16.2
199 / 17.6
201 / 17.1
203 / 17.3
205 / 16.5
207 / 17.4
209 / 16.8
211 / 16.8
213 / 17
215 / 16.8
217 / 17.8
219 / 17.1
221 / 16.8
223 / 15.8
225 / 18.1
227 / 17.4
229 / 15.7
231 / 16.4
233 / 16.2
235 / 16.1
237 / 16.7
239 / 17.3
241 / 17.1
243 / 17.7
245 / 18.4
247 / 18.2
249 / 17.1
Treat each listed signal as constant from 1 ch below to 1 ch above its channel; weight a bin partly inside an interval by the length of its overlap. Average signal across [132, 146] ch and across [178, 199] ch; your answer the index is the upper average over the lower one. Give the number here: 1.01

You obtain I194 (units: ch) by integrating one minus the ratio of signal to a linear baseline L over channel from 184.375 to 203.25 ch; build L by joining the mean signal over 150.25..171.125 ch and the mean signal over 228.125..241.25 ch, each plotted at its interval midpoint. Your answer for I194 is -0.5 ch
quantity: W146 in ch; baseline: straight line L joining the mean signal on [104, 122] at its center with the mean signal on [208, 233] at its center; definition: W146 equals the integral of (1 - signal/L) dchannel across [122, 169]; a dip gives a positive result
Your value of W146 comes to -0.6 ch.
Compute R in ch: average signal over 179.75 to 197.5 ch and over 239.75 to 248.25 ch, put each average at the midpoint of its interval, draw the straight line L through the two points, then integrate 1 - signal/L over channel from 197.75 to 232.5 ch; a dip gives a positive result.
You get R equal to 1.2 ch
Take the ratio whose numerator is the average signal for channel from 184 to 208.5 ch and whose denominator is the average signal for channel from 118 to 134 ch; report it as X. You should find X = 0.99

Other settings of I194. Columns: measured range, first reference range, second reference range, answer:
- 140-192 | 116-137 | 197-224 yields -0.4 ch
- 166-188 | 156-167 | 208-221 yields 0.2 ch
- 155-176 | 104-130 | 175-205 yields 0.3 ch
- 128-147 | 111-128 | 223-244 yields -0.3 ch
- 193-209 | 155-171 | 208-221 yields -0.2 ch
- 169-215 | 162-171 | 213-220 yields 0.6 ch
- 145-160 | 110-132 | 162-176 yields 0.0 ch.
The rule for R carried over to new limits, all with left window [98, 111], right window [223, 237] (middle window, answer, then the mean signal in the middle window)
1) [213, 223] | -0.2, 17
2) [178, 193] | -0.4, 17.4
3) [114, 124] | 0.1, 17.2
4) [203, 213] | -0.1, 16.9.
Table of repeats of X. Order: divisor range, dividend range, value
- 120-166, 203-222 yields 0.98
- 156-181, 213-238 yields 0.97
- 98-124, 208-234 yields 0.97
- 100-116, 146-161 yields 1.00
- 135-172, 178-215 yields 1.00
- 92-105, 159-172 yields 1.01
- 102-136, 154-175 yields 0.98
